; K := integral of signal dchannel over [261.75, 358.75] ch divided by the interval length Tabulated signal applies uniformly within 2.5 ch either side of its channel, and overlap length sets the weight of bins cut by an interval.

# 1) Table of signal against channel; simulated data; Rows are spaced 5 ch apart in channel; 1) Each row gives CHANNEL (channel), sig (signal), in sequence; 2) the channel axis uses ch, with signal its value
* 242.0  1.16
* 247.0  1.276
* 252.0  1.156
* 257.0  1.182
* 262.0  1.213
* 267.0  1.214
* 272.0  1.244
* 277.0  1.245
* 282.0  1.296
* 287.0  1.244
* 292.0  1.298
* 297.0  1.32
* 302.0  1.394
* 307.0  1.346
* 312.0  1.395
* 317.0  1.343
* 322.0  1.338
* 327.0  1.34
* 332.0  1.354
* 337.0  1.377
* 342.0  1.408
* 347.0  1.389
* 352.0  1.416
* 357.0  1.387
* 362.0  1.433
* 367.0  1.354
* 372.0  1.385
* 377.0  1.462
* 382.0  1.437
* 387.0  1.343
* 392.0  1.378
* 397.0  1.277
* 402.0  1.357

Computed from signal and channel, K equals 1.33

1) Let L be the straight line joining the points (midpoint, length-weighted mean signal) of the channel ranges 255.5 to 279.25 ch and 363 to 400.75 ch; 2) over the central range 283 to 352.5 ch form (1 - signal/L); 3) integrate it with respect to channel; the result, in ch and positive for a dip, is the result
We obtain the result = -3.3 ch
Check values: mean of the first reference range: 1.22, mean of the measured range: 1.35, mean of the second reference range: 1.38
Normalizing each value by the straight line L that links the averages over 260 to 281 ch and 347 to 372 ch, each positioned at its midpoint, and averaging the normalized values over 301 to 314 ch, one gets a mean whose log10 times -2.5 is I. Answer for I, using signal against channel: -0.06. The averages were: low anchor 1.23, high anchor 1.4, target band 1.38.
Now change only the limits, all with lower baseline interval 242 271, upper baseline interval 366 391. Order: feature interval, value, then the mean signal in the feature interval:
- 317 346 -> -0.03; 1.36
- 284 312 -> -0.05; 1.33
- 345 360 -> -0.03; 1.4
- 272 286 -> -0.02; 1.26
